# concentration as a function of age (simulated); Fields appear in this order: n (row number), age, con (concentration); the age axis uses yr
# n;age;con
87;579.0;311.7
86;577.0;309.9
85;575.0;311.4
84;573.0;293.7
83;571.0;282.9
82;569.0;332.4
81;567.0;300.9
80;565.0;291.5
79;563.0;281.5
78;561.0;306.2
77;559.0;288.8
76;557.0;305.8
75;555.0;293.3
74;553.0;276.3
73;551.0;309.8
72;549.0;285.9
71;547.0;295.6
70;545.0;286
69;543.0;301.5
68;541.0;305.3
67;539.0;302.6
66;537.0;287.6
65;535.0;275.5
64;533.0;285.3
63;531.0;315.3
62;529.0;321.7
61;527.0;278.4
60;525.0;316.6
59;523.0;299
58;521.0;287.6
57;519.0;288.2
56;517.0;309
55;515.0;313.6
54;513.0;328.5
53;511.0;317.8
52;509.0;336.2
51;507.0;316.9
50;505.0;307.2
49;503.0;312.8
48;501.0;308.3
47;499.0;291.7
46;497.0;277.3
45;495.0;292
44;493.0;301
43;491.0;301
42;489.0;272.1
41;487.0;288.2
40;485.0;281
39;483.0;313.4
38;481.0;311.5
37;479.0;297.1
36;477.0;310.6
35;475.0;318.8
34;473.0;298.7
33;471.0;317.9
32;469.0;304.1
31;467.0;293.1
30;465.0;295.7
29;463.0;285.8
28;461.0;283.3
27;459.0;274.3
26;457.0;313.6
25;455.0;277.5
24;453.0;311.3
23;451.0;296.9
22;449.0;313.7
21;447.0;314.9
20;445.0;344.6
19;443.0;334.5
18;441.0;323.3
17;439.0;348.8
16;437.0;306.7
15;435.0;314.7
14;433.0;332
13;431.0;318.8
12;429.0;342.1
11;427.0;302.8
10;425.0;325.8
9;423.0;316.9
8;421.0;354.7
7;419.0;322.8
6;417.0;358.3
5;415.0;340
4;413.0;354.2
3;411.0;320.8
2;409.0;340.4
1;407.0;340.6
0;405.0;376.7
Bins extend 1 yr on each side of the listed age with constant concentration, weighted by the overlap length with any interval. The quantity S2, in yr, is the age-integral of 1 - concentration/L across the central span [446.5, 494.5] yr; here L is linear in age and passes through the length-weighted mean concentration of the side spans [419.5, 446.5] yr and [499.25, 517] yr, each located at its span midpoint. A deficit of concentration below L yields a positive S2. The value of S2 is 3.5 yr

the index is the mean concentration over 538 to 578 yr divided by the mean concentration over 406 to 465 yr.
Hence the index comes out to 0.93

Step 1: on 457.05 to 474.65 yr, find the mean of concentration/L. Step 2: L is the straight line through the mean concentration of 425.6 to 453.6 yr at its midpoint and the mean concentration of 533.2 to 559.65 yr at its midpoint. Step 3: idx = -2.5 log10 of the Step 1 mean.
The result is 0.067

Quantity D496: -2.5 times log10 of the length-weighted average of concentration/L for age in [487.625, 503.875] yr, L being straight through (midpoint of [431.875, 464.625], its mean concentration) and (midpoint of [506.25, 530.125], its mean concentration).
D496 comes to 0.06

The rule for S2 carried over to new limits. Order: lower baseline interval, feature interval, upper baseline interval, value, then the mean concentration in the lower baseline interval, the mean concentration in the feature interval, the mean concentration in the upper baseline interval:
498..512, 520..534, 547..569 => 0.2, 313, 301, 296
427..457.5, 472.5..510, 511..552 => 0.8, 319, 302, 300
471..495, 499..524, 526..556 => -1.0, 300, 310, 295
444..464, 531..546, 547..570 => 0.2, 302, 294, 297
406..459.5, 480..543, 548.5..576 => 1.3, 324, 301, 297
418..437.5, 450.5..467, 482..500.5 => 0.9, 324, 292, 291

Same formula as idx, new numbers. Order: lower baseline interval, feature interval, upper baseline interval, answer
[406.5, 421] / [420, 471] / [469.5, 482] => 0.04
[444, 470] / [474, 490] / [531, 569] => 0.00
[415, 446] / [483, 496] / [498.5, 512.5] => 0.09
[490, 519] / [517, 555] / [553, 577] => 0.03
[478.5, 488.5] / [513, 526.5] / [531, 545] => -0.03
